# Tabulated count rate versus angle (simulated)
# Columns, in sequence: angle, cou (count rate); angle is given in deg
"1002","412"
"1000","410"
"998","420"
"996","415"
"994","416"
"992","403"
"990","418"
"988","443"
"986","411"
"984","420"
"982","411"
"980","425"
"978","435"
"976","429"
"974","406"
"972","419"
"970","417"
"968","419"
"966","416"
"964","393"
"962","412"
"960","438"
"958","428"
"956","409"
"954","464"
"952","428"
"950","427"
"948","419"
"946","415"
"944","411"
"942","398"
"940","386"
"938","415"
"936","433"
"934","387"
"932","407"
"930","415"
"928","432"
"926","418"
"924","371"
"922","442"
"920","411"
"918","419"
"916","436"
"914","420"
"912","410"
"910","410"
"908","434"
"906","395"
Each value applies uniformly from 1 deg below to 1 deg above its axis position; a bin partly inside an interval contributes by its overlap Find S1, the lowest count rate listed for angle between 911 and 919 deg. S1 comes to 410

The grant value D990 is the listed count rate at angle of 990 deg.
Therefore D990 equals 418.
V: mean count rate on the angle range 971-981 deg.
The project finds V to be 423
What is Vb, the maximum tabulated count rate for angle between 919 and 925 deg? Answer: 442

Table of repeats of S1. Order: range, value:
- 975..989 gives 411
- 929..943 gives 386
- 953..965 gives 393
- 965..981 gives 406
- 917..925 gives 371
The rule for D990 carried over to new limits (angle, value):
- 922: 442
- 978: 435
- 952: 428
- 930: 415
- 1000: 410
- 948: 419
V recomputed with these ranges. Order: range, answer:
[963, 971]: 411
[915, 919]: 428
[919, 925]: 408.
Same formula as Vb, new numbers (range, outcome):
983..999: 443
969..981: 435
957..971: 438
